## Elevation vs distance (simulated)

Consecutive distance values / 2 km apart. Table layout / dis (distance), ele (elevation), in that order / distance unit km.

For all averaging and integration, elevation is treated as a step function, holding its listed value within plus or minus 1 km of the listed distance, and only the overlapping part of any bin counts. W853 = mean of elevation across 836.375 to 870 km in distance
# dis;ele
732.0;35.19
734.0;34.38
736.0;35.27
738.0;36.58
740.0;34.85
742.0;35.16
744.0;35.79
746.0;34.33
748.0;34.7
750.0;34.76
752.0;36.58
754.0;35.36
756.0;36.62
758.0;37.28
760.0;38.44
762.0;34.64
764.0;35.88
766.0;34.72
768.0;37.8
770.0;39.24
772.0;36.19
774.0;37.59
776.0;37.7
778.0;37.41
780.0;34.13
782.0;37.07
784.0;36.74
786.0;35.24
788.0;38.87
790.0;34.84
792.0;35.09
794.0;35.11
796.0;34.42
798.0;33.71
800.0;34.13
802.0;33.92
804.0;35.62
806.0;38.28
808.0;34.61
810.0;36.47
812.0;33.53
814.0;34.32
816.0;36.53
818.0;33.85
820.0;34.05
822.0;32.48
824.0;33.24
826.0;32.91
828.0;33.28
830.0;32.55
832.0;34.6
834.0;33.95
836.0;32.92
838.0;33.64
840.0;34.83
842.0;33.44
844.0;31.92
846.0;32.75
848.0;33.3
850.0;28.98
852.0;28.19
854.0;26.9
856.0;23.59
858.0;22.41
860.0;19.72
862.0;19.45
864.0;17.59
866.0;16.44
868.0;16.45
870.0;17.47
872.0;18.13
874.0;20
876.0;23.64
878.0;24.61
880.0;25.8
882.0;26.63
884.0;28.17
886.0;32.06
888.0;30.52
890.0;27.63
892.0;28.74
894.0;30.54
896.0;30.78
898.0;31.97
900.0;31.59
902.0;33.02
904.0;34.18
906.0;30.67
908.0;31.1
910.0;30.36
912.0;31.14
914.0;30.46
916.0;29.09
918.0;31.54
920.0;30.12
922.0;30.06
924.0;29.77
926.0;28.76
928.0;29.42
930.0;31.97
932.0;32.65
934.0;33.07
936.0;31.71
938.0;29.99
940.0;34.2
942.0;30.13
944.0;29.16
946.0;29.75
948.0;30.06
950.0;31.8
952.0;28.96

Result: 26.1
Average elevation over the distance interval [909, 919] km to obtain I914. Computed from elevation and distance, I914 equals 30.5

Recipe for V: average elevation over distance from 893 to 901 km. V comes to 31.2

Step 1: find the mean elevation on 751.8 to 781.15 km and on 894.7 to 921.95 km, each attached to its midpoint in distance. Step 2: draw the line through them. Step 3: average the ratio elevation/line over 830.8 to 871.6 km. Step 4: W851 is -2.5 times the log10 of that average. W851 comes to 0.24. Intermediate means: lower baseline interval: 36.6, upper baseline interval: 31.2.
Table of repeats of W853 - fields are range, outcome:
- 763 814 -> 35.9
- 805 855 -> 33.3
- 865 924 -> 27.7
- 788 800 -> 34.9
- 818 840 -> 33.5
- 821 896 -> 27.6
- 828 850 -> 33.2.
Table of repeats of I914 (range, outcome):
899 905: 32.9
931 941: 32.3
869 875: 18.5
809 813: 35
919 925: 30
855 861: 21.9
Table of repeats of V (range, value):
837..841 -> 34.2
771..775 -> 36.9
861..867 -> 17.8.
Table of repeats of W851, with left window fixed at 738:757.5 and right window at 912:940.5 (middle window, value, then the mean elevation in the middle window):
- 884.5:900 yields 0.05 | 30.3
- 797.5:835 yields -0.02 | 34.3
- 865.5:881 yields 0.49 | 20.4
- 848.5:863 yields 0.31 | 24.5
